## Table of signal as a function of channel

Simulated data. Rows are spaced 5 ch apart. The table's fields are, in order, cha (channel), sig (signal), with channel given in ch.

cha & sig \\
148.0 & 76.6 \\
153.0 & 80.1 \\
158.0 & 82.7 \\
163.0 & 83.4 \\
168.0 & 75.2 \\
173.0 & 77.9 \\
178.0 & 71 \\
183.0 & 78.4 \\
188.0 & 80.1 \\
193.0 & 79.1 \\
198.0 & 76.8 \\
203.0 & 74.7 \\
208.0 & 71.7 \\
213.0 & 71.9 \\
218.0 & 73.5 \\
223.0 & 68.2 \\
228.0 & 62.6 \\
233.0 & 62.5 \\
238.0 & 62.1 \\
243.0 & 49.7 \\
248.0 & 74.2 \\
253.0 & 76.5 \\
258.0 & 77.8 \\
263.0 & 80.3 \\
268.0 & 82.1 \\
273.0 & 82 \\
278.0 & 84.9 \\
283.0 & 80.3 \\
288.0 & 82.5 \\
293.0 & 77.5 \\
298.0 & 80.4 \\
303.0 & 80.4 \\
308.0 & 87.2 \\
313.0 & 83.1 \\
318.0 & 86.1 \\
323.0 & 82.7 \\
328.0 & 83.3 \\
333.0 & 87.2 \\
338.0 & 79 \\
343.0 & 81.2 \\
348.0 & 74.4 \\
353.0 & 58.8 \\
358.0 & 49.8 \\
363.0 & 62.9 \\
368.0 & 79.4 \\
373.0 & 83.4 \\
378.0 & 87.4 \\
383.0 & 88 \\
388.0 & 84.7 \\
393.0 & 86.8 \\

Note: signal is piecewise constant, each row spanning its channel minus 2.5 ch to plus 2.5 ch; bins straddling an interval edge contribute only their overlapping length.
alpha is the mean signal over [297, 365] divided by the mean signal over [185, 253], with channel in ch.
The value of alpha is 1.10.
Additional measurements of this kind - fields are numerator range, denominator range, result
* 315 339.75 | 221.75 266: 1.23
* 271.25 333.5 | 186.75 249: 1.19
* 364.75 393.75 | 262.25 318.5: 1.03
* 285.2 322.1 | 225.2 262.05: 1.23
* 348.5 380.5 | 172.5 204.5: 0.92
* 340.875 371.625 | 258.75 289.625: 0.83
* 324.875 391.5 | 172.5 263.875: 1.07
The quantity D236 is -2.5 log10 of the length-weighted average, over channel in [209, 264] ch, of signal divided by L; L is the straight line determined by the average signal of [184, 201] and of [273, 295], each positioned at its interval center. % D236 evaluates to 0.16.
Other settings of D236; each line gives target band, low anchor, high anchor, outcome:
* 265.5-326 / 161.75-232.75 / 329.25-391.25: -0.09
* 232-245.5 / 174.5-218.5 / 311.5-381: 0.30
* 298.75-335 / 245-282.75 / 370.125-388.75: -0.02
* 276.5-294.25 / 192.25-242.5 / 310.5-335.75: -0.03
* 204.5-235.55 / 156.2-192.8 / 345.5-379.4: 0.12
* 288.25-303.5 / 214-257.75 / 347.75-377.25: -0.18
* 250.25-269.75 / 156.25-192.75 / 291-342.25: 0.03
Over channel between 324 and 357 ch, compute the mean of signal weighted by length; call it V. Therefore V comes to 76.3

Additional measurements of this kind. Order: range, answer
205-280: 71.9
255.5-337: 82.3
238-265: 70.7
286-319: 82.3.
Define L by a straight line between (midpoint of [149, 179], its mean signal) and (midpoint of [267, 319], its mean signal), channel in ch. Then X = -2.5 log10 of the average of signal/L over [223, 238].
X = 0.26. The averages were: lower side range 78.7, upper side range 82.3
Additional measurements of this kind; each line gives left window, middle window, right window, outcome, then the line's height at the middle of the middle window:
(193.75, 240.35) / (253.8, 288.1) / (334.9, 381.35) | -0.142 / 71.1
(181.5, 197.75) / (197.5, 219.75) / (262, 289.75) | 0.087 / 79.6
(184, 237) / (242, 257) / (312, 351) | 0.084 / 75.2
